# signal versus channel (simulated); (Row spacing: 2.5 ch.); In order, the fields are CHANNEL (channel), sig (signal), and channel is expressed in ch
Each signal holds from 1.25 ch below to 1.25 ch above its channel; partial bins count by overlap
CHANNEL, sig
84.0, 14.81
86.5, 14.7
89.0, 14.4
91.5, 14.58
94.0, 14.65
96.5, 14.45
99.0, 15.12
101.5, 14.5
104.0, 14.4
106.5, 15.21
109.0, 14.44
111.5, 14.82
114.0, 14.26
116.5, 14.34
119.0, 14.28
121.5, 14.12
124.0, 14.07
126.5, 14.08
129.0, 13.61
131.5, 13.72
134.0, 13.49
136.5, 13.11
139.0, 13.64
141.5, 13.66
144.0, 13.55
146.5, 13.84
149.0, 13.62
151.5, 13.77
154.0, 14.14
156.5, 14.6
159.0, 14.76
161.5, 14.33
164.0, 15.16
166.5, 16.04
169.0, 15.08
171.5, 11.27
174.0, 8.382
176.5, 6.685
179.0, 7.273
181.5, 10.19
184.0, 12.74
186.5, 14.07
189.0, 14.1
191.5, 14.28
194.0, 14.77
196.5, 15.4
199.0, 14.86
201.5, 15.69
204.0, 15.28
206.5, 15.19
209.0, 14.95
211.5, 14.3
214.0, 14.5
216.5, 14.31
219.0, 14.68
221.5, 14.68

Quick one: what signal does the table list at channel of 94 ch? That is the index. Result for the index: 14.65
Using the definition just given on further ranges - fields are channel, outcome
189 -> 14.1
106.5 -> 15.21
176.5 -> 6.685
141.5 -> 13.66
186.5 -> 14.07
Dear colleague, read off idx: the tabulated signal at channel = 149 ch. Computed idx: 13.62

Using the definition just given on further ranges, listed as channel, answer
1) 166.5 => 16.04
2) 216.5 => 14.31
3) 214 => 14.5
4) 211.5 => 14.3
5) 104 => 14.4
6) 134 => 13.49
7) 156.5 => 14.6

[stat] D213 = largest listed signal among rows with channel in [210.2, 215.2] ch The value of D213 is 14.5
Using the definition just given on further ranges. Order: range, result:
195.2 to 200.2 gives 15.4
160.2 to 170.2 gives 16.04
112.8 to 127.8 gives 14.34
